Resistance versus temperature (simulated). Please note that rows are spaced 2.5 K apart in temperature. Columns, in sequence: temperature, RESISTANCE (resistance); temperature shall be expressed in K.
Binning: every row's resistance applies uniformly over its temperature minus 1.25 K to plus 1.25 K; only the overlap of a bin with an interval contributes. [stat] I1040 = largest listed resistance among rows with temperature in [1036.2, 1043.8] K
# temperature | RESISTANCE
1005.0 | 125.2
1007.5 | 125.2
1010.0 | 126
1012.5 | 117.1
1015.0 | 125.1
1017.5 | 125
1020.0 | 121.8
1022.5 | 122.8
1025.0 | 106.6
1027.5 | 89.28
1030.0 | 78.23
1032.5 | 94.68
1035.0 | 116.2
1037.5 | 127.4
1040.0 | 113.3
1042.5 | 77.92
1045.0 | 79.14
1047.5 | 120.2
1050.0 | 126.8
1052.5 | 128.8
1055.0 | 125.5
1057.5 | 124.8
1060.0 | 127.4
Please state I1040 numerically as 127.4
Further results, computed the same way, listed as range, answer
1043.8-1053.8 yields 128.8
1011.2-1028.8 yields 125.1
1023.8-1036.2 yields 116.2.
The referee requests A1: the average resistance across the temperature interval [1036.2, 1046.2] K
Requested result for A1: 99.6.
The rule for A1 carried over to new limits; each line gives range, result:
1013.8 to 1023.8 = 124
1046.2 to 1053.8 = 125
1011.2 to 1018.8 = 122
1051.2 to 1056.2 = 127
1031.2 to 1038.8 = 113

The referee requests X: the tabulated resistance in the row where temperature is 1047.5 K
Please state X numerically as 120.2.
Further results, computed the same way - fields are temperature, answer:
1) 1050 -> 126.8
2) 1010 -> 126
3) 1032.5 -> 94.68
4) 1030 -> 78.23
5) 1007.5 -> 125.2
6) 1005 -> 125.2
